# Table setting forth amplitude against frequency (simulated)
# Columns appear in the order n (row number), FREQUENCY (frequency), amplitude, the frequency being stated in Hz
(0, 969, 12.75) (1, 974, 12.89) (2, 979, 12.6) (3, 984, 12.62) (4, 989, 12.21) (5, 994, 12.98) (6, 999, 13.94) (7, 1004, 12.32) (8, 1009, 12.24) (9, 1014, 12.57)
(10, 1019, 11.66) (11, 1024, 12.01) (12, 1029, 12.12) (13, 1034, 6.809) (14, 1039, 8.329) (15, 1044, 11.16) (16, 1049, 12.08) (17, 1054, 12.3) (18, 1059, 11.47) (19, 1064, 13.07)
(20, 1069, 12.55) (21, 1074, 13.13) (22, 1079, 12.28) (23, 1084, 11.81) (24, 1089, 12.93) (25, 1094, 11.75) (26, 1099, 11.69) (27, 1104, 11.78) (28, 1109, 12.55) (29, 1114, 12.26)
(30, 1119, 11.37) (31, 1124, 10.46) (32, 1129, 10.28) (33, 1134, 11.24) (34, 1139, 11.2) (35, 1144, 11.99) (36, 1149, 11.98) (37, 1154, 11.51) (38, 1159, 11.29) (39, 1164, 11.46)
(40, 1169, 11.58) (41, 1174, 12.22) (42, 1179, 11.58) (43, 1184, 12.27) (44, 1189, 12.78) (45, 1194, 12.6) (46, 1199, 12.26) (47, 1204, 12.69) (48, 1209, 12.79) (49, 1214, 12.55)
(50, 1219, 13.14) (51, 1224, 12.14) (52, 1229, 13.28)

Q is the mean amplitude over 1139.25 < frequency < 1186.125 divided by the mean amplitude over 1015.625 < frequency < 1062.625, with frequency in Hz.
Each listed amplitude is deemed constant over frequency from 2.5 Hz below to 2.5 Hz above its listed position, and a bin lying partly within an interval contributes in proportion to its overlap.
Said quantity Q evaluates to 1.07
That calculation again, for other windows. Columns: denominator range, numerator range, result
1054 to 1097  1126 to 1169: 0.92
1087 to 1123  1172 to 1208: 1.03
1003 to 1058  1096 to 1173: 1.03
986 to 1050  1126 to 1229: 1.04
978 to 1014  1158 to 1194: 0.94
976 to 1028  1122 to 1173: 0.91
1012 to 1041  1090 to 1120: 1.13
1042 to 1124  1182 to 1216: 1.04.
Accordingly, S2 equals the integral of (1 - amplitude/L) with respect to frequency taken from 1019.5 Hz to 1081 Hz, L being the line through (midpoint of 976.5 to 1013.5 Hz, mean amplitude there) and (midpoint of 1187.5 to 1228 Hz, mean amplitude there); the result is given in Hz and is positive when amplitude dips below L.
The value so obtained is 6.0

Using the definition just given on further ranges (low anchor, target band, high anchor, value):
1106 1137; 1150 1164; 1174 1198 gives 0.5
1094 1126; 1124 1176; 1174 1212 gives 2.7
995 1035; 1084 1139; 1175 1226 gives 2.7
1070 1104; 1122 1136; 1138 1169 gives 1.4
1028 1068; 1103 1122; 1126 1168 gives -1.3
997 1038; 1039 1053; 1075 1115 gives 0.8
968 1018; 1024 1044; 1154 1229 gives 4.6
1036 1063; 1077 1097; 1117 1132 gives -2.3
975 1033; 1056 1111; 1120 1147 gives -3.4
